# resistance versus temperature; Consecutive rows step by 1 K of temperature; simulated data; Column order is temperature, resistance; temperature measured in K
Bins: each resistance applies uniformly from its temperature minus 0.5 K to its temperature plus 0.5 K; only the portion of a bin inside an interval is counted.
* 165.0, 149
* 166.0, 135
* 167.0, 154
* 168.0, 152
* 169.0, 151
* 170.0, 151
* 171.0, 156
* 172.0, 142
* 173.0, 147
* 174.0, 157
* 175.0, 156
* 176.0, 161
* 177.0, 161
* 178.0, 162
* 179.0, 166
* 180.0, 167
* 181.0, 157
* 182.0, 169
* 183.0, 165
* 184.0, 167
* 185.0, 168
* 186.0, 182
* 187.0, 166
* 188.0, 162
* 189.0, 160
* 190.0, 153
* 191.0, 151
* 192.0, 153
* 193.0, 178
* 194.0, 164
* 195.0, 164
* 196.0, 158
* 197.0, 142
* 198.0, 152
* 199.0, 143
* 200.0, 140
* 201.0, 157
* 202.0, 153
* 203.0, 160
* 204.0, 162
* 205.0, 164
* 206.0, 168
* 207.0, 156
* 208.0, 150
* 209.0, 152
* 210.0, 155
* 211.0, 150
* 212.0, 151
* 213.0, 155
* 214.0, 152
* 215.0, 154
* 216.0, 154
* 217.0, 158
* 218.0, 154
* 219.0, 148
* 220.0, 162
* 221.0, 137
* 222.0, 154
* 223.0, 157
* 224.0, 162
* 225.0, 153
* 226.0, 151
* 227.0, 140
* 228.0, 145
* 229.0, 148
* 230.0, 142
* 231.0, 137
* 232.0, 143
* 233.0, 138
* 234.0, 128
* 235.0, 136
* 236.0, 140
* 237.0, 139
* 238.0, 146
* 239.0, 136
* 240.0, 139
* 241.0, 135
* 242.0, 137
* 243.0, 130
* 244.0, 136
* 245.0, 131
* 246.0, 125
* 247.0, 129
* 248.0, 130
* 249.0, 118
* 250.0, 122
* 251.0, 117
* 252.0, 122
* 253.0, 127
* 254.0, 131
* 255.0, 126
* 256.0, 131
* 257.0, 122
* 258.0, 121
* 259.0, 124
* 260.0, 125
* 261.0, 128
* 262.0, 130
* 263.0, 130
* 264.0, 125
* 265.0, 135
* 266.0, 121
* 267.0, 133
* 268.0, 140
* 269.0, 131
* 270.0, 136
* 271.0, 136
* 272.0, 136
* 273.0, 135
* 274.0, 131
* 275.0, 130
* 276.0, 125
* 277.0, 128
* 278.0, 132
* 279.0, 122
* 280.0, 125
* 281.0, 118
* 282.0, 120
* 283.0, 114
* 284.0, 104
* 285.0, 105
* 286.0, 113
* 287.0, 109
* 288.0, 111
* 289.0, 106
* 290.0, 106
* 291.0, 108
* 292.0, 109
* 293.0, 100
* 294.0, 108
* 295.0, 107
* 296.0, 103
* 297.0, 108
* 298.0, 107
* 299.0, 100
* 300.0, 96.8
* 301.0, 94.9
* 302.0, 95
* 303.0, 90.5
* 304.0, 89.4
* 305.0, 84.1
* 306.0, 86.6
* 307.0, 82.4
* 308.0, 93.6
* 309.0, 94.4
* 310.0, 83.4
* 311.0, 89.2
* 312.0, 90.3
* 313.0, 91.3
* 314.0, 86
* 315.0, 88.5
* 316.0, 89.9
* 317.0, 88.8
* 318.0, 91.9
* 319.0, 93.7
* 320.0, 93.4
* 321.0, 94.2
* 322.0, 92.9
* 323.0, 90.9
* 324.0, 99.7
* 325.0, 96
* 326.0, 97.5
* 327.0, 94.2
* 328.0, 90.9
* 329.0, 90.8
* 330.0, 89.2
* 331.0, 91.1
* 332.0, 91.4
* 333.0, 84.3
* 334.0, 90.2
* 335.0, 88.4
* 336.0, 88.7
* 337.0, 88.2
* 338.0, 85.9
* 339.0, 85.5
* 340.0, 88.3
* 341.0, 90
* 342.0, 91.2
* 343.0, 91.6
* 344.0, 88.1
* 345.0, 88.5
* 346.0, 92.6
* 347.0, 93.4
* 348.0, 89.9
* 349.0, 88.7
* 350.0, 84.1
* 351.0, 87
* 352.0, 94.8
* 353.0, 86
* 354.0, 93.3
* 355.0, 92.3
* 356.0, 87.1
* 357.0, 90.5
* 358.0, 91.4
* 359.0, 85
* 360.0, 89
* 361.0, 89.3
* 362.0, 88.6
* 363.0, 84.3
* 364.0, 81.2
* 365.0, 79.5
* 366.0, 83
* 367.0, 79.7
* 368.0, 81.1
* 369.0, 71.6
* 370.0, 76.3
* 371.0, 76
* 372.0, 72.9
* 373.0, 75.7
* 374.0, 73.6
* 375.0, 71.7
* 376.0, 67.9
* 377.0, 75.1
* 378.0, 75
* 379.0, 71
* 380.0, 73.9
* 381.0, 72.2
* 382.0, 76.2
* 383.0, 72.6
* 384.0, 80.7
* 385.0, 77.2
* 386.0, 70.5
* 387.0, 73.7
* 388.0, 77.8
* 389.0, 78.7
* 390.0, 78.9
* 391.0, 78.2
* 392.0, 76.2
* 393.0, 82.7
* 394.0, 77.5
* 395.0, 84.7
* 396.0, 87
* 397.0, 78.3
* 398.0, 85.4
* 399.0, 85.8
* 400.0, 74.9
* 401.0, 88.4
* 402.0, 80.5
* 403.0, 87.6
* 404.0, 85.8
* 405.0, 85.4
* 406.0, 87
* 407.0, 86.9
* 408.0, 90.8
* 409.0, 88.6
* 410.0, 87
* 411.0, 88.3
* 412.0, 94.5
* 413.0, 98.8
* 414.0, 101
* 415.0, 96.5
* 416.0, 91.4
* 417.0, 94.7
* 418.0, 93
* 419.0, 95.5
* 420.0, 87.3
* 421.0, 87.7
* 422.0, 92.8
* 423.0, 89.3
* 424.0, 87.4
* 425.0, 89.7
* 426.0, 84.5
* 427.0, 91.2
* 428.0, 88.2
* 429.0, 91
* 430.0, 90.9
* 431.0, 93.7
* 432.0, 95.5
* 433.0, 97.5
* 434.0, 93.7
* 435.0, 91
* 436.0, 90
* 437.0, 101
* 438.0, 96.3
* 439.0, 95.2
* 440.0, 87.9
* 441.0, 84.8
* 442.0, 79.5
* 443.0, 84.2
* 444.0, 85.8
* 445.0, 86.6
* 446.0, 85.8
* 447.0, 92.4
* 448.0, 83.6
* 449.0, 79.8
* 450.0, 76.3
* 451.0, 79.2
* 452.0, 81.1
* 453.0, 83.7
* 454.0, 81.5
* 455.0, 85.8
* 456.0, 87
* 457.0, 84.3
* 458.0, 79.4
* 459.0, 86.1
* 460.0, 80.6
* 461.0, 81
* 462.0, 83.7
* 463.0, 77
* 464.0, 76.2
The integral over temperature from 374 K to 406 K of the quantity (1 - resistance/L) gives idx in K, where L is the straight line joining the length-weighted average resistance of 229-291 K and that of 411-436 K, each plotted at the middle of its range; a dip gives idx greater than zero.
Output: 6.7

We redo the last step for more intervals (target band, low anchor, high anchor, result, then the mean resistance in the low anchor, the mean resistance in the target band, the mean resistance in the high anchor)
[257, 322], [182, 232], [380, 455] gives 9.62 K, 155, 110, 86.1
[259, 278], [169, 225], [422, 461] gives 0.83 K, 157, 131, 87.4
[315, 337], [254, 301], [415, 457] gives 3.70 K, 120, 91.7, 88.7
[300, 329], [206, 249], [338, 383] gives 3.60 K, 145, 91.3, 83.2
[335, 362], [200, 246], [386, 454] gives 4.89 K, 148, 89.2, 87.1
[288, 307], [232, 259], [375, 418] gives 2.39 K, 131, 99.8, 82.5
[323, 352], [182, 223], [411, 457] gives 6.73 K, 157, 90.3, 89.4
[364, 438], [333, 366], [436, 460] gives 2.29 K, 88.4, 84.1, 85.5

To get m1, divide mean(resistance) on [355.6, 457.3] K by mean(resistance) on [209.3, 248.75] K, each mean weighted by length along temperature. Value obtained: 0.59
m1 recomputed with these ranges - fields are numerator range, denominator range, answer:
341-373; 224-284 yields 0.65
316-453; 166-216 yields 0.55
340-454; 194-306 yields 0.65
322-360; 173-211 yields 0.57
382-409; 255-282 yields 0.63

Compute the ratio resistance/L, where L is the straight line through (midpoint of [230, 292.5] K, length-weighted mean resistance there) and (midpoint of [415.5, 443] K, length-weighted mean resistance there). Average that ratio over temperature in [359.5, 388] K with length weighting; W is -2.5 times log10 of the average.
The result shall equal 0.313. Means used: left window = 127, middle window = 77.1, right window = 91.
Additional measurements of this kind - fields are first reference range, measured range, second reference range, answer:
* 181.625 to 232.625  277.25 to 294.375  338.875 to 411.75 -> 0.082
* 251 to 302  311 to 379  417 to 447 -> 0.223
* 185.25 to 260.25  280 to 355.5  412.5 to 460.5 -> 0.255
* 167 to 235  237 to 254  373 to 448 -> 0.078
